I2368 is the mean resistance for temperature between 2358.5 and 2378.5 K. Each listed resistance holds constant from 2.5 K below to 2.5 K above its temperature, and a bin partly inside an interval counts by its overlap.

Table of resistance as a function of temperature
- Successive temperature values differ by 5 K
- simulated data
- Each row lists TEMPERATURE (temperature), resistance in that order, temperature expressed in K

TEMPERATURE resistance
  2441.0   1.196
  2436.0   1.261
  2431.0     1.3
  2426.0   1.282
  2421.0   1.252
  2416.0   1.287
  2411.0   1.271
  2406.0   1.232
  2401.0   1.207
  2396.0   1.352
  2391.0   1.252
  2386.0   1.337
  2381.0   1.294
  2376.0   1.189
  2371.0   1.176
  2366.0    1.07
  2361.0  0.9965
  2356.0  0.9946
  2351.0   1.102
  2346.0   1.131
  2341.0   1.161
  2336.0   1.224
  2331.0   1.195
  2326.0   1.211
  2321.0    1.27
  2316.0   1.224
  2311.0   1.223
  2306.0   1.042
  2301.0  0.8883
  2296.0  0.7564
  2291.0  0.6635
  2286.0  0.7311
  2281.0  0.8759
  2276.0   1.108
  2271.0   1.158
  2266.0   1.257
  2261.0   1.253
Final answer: 1.11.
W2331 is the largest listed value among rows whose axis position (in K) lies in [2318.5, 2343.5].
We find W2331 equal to 1.27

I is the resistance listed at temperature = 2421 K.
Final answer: 1.252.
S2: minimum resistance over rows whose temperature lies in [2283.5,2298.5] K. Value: 0.6635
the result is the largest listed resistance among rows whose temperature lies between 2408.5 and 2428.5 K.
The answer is 1.287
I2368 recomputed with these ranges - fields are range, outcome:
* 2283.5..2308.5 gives 0.816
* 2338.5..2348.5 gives 1.15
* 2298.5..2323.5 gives 1.13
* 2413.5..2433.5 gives 1.28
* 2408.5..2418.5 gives 1.28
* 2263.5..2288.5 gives 1.03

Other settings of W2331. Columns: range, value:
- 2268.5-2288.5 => 1.158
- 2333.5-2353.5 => 1.224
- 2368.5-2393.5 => 1.337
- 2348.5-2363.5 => 1.102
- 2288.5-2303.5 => 0.8883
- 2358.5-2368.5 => 1.07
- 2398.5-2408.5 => 1.232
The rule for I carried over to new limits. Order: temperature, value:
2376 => 1.189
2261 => 1.253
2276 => 1.108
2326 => 1.211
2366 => 1.07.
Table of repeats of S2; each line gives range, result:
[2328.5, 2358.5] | 0.9946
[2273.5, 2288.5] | 0.7311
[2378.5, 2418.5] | 1.207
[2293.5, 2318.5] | 0.7564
